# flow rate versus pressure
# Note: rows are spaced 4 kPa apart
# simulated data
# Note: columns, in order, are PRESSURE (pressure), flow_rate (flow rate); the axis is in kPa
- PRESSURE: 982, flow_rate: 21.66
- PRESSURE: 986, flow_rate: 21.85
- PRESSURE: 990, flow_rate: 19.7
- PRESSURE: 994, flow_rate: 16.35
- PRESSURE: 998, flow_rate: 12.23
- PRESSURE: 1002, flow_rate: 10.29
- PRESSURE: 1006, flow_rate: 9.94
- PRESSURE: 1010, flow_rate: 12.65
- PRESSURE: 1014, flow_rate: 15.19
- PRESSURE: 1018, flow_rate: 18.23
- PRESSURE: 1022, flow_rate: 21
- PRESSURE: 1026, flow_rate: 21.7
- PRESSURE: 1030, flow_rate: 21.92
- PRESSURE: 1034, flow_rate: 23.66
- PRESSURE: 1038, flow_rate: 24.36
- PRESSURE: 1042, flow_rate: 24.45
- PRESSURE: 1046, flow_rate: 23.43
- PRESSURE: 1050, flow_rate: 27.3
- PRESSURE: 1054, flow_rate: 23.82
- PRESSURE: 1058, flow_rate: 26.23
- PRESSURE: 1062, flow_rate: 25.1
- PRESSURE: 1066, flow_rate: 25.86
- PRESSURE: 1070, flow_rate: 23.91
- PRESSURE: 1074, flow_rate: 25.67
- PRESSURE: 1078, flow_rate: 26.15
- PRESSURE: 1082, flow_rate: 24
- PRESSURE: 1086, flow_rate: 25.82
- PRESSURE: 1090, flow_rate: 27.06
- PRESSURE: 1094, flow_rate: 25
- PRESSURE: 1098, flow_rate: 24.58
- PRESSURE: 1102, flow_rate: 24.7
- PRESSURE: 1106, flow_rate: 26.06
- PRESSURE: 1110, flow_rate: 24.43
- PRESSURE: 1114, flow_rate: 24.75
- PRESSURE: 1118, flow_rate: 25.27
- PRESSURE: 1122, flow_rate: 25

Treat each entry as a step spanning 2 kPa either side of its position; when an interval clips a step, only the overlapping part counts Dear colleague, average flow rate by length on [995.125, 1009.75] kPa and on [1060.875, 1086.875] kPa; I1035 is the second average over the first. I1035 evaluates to 2.2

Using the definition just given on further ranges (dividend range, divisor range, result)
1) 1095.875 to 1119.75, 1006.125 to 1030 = 1.43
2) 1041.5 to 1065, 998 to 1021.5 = 1.84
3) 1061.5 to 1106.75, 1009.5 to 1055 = 1.17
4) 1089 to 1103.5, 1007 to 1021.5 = 1.62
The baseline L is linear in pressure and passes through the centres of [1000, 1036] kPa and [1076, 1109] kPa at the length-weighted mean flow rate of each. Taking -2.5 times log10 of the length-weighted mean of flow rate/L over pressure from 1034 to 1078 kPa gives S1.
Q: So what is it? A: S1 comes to -0.17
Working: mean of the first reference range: 17.2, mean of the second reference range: 25.4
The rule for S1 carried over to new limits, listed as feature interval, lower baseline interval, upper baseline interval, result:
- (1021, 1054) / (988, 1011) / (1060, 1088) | -0.21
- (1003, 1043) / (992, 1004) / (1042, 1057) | 0.01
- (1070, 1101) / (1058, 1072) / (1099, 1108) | -0.01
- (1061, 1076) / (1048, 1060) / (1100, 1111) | 0.02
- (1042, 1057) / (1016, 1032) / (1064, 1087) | -0.09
